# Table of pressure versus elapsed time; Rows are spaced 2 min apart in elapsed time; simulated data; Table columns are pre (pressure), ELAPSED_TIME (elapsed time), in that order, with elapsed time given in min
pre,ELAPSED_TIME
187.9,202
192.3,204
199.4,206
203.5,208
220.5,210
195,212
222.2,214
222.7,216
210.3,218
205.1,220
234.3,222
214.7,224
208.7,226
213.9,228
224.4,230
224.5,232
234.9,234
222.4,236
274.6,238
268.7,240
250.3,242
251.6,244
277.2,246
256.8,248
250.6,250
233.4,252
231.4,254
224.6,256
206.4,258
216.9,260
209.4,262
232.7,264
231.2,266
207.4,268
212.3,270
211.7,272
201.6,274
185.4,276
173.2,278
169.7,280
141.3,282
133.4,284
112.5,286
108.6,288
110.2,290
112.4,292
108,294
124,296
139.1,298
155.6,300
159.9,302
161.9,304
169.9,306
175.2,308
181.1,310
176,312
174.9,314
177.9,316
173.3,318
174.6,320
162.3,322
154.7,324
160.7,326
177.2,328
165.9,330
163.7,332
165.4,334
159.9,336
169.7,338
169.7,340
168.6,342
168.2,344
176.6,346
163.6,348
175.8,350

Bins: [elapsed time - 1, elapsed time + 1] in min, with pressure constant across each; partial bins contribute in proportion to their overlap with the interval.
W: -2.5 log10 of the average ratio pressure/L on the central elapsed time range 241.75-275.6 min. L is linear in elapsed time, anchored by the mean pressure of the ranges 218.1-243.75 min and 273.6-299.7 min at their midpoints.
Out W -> -0.23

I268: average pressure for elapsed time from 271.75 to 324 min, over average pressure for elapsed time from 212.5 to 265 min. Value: 0.67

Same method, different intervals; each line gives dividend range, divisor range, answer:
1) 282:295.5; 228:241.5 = 0.49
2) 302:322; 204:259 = 0.76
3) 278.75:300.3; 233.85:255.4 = 0.51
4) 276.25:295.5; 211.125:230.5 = 0.61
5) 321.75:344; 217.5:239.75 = 0.73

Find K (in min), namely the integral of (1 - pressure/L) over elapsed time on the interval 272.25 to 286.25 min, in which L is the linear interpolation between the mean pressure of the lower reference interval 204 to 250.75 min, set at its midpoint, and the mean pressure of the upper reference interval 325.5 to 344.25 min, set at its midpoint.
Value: 2.42 min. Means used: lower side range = 229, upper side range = 167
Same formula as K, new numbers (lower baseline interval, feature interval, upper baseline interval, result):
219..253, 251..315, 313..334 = 8.5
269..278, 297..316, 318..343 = 1.4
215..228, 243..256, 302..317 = -3.0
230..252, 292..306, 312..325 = 3.5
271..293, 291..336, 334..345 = 0.1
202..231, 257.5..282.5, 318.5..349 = -1.3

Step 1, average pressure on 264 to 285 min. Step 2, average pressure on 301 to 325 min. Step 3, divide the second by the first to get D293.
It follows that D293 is 0.9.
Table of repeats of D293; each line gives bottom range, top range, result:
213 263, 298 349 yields 0.72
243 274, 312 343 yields 0.73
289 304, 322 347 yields 1.26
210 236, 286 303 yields 0.58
